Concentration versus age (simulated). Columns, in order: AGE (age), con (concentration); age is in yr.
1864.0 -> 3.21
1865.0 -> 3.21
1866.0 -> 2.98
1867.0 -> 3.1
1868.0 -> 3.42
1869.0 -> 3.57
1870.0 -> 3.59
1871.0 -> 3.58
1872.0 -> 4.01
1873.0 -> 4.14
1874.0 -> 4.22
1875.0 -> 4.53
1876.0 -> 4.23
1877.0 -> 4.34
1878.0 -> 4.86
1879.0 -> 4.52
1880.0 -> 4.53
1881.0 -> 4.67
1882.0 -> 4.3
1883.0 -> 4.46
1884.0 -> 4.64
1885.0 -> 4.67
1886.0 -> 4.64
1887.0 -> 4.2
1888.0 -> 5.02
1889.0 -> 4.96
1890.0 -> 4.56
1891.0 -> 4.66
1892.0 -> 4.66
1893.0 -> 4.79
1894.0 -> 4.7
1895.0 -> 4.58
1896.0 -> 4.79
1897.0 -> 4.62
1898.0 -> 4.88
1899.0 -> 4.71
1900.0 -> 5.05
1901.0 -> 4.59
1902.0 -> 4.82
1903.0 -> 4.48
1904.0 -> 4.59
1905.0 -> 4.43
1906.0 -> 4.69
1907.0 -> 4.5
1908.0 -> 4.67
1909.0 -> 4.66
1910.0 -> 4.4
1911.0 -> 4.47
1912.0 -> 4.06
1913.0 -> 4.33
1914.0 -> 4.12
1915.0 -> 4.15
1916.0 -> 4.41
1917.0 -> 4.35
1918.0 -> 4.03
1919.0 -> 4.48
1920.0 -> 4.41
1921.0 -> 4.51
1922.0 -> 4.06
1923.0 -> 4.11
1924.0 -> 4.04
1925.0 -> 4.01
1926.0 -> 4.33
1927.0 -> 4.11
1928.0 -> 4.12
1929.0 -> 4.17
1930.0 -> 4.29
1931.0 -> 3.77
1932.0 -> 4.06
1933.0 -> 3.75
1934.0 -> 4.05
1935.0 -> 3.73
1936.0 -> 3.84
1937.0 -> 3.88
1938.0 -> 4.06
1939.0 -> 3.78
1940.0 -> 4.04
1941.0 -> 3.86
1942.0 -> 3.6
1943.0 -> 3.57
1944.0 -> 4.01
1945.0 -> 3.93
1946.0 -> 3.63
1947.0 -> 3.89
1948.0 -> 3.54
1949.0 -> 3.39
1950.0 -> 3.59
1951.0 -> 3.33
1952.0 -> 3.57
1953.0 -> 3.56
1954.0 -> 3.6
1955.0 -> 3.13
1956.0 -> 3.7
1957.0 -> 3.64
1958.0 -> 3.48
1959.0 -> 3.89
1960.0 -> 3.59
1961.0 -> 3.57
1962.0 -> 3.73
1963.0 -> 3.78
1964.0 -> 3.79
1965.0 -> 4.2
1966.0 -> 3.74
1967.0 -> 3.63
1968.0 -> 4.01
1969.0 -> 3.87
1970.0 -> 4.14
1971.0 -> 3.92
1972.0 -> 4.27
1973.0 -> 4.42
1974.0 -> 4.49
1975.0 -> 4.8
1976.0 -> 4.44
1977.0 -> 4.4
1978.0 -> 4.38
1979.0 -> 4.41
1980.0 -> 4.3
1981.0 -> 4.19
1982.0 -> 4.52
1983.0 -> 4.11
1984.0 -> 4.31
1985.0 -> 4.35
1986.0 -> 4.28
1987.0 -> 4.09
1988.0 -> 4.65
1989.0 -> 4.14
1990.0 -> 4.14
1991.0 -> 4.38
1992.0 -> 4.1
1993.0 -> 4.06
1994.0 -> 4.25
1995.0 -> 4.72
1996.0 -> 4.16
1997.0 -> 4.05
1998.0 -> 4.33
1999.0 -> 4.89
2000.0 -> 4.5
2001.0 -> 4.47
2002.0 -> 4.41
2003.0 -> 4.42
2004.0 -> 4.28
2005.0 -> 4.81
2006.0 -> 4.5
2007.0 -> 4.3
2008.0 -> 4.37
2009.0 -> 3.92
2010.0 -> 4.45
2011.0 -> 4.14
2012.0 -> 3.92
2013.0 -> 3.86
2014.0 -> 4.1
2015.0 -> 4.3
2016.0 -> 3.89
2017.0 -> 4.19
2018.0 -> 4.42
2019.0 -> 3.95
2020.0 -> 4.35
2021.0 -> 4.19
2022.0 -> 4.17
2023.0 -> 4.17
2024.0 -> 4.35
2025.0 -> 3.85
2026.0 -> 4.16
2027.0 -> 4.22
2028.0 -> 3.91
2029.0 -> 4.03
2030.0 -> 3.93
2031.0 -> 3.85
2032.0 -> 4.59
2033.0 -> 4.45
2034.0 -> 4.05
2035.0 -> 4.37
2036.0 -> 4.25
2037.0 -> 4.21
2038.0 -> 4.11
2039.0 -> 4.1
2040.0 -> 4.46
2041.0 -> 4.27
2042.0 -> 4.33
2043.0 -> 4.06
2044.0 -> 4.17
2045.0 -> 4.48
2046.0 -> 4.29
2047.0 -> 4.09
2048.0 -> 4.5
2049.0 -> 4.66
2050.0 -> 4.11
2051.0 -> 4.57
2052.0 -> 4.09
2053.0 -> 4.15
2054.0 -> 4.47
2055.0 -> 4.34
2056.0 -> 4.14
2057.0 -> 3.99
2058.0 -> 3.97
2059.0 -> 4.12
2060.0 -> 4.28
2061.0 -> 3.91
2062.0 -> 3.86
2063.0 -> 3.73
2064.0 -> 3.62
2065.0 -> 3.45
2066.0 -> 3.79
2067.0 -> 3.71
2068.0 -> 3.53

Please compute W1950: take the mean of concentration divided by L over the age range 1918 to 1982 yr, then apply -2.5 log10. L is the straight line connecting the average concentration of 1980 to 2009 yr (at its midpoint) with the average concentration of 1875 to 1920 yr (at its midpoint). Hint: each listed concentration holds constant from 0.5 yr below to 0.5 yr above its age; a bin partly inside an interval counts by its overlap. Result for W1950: 0.13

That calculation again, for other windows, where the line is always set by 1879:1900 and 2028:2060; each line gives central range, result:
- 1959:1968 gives 0.18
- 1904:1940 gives 0.09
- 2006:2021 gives 0.04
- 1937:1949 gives 0.19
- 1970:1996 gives 0.02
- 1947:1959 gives 0.26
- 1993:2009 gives -0.01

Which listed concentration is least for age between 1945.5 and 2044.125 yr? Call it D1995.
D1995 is 3.13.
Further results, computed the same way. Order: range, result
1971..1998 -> 3.92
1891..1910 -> 4.4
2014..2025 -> 3.85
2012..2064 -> 3.62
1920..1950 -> 3.39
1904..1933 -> 3.75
